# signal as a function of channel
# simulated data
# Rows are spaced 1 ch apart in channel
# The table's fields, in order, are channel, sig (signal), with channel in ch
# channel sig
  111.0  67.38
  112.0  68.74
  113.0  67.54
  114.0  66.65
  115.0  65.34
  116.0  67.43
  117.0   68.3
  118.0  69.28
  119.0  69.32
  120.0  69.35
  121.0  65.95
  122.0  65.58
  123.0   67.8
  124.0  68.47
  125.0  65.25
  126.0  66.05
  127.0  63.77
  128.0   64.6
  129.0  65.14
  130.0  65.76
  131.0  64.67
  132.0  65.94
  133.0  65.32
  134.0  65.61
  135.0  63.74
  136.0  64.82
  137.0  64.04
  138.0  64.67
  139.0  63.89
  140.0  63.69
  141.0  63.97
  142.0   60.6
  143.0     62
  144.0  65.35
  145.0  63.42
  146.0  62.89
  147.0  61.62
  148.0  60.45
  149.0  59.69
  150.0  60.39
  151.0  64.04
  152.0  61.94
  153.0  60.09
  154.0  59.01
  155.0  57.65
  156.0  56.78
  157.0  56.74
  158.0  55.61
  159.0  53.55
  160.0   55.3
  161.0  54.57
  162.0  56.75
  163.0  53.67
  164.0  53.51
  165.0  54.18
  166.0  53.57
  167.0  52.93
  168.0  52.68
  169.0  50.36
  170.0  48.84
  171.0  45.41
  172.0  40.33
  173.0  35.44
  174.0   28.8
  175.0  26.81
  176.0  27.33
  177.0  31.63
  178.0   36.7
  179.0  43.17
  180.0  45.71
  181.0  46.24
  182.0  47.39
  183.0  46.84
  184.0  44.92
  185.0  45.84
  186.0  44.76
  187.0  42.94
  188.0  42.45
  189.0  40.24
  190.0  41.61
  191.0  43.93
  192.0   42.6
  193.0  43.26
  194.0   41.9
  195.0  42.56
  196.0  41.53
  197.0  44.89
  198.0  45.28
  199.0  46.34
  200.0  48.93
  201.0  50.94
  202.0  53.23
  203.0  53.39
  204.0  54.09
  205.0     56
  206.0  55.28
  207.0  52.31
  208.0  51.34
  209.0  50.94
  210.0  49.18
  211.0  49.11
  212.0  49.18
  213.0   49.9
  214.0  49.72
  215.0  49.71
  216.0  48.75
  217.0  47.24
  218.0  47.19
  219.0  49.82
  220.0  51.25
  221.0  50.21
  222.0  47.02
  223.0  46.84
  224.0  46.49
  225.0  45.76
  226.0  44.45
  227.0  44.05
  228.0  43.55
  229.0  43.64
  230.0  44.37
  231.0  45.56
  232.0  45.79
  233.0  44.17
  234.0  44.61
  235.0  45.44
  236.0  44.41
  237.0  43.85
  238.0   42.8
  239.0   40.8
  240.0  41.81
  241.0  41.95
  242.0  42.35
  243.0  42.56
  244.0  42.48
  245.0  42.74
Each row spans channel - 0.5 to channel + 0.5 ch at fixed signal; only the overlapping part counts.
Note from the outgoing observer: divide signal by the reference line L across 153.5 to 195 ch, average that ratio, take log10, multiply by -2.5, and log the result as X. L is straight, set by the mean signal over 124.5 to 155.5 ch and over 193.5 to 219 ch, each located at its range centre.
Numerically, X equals 0.21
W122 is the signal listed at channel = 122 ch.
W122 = 65.58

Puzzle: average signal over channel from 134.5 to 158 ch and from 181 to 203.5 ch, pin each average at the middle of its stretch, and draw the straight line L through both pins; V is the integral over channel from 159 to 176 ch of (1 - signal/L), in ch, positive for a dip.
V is 2.2 ch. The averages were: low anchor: 61.7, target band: 47.3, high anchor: 45.3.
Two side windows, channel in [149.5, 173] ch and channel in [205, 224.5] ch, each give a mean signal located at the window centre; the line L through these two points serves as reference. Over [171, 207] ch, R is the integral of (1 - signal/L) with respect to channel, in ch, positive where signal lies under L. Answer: 5.6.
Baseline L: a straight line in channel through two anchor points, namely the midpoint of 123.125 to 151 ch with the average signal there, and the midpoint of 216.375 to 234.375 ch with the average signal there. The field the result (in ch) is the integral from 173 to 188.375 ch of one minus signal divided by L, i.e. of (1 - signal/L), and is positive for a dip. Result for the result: 4.2 ch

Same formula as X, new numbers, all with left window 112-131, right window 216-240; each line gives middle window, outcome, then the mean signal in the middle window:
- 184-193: 0.23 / 43.2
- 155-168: 0.08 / 54.8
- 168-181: 0.39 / 39.2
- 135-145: -0.01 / 63.7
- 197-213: -0.01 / 50.8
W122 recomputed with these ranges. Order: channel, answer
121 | 65.95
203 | 53.39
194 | 41.9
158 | 55.61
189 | 40.24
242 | 42.35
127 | 63.77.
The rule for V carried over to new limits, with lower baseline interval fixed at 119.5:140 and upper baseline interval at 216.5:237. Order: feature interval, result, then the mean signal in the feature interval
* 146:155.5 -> 0.1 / 60.7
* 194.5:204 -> 0.7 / 47.8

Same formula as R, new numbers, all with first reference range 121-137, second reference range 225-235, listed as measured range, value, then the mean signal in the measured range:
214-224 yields -0.4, 48.6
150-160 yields 0.3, 58.3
